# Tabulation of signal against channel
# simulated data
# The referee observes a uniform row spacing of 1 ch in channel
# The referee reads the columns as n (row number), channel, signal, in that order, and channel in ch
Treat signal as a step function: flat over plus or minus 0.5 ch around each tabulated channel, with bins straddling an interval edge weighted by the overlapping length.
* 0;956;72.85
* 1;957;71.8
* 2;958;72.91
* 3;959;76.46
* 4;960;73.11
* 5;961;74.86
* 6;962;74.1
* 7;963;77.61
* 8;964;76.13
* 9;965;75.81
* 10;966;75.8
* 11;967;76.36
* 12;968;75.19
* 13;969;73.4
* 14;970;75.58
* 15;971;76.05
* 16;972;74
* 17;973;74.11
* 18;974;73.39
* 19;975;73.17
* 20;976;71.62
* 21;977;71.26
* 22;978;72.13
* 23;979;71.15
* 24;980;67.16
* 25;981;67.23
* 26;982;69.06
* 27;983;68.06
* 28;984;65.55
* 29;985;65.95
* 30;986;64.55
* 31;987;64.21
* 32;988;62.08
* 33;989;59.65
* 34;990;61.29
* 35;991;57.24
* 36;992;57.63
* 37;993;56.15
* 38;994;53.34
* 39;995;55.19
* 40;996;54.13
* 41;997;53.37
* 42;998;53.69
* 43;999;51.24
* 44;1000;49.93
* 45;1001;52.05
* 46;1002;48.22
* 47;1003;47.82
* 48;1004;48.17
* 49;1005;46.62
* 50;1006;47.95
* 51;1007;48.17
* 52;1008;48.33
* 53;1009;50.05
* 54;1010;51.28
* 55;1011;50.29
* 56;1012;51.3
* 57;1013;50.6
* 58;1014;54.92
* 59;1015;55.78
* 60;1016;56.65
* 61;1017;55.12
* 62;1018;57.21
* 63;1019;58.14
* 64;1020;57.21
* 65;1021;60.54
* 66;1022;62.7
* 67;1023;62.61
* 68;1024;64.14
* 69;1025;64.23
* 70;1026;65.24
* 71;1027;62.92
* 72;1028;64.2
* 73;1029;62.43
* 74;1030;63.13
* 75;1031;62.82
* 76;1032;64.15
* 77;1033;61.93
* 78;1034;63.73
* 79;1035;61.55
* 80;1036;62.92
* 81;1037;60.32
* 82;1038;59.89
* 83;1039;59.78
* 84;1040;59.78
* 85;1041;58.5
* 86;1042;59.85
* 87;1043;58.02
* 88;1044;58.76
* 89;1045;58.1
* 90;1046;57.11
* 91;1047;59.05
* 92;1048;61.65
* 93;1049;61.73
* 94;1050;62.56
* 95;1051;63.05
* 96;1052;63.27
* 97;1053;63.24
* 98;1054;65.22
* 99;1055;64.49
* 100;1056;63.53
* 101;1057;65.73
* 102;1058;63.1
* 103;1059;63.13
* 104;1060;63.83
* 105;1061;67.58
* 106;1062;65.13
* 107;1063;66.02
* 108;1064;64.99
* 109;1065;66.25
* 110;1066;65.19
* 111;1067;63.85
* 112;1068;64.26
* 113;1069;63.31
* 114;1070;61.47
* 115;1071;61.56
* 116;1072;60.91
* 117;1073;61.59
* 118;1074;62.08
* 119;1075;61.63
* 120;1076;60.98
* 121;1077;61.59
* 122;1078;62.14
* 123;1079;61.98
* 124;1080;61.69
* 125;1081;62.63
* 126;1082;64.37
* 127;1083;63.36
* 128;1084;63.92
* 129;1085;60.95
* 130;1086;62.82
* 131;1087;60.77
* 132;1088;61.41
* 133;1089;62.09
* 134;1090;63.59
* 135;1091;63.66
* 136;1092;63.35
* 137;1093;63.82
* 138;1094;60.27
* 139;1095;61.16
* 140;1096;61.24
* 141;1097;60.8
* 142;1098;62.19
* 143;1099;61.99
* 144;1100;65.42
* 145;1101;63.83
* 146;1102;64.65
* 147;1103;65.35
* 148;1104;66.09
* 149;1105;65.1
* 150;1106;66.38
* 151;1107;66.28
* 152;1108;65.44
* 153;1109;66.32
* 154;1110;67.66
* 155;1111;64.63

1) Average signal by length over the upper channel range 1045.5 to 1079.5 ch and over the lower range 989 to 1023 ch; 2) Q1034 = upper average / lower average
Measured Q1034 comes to 1.18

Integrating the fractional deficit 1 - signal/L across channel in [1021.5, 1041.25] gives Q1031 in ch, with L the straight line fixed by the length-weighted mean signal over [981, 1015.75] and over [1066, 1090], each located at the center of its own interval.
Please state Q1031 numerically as -1.4 ch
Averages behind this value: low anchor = 55.3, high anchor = 62.3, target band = 62.4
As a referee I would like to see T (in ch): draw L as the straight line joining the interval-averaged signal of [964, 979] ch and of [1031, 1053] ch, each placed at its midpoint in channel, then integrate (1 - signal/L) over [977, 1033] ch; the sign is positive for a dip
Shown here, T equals 7.84 ch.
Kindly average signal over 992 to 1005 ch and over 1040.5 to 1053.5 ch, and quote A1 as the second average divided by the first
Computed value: 1.16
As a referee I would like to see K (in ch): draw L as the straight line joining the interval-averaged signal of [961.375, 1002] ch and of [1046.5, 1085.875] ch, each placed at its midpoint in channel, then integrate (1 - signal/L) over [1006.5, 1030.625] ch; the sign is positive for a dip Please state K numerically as 2.7 ch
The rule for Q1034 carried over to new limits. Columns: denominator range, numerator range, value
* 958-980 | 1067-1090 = 0.84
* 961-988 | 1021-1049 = 0.86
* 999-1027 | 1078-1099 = 1.15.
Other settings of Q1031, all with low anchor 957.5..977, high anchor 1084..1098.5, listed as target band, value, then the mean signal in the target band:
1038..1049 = 1.3 ch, 59.2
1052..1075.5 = 0.4 ch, 63.8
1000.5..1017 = 4.6 ch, 50.7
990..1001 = 2.7 ch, 54.4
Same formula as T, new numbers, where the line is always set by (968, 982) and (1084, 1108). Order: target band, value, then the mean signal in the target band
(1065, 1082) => 0.64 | 62.5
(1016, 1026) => 1.24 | 60.3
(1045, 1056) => 0.76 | 62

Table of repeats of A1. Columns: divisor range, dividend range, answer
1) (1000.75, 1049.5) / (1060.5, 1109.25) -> 1.10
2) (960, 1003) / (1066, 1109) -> 0.96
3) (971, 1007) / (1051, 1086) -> 1.04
